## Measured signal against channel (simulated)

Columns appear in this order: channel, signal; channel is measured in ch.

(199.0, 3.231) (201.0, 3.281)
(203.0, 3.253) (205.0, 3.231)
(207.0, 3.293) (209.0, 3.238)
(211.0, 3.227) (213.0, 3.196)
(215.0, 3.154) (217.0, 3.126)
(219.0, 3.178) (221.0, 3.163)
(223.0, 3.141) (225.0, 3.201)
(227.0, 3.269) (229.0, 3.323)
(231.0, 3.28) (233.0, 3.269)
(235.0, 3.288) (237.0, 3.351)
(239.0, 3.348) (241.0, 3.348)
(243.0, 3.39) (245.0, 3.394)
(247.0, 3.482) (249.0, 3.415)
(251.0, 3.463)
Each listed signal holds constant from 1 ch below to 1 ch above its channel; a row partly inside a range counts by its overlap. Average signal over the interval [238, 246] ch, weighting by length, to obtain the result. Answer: 3.37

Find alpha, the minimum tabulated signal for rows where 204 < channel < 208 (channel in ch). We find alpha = 3.231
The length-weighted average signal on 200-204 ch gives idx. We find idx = 3.27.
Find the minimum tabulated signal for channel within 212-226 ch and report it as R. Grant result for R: 3.126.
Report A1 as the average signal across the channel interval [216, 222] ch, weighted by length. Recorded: 3.16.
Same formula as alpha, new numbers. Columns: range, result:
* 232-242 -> 3.269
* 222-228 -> 3.141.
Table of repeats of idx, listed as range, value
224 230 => 3.26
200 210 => 3.26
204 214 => 3.24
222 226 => 3.17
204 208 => 3.26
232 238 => 3.3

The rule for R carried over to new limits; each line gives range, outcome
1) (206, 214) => 3.196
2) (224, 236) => 3.201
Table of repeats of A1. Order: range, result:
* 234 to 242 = 3.33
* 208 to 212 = 3.23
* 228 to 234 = 3.29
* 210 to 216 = 3.19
